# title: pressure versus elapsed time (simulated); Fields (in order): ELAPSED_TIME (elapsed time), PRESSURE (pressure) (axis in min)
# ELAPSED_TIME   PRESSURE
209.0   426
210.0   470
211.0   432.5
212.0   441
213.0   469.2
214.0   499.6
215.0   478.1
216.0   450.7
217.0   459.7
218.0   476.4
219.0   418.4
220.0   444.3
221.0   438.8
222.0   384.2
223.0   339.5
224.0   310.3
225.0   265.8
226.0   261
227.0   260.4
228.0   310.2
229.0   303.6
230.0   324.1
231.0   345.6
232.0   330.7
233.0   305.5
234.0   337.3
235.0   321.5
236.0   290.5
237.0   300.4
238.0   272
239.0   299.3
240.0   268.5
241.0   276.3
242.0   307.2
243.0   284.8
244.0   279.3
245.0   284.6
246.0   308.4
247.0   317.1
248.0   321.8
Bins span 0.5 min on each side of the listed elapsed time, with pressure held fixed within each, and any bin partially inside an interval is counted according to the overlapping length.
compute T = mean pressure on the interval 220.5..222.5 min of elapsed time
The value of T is 412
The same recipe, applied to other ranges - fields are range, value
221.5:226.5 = 312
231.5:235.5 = 324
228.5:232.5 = 326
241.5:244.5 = 290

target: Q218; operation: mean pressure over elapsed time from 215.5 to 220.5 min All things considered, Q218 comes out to 450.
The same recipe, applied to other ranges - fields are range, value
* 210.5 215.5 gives 464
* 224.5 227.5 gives 262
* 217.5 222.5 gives 432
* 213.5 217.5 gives 472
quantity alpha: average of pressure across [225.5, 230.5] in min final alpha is 292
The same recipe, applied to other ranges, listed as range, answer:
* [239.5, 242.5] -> 284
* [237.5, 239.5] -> 286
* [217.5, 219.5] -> 447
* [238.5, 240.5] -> 284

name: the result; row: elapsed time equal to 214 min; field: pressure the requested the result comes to 499.6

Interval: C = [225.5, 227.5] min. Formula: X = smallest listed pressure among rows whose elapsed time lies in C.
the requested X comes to 260.4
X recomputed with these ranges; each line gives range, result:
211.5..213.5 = 441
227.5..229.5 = 303.6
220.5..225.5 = 265.8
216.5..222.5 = 384.2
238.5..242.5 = 268.5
